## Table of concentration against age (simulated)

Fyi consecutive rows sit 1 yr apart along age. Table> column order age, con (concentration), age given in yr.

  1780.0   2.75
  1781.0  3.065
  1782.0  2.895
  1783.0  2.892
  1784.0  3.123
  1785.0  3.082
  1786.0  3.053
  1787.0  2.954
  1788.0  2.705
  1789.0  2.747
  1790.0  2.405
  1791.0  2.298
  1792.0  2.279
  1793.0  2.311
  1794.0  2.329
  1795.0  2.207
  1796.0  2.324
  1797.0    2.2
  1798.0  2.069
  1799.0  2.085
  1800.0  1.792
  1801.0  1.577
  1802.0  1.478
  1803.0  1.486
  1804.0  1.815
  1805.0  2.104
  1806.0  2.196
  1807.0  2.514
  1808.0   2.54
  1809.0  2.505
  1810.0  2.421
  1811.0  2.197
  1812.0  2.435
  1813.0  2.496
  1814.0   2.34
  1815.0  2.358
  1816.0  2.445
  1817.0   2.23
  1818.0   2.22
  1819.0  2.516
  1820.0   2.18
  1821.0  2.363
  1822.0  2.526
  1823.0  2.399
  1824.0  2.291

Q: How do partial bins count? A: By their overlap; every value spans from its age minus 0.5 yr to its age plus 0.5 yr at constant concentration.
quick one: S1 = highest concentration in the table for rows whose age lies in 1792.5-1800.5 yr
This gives 2.329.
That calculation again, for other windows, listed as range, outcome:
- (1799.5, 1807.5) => 2.514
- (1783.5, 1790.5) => 3.123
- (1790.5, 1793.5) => 2.311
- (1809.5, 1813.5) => 2.496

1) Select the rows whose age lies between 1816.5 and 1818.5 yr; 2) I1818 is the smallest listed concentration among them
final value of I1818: 2.22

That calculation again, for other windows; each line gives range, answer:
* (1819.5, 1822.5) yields 2.18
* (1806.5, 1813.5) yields 2.197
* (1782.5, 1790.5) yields 2.405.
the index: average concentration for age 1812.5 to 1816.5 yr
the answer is 2.41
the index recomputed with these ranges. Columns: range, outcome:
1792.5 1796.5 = 2.29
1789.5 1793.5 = 2.32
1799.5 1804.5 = 1.63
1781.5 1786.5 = 3.01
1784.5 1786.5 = 3.07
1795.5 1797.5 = 2.26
